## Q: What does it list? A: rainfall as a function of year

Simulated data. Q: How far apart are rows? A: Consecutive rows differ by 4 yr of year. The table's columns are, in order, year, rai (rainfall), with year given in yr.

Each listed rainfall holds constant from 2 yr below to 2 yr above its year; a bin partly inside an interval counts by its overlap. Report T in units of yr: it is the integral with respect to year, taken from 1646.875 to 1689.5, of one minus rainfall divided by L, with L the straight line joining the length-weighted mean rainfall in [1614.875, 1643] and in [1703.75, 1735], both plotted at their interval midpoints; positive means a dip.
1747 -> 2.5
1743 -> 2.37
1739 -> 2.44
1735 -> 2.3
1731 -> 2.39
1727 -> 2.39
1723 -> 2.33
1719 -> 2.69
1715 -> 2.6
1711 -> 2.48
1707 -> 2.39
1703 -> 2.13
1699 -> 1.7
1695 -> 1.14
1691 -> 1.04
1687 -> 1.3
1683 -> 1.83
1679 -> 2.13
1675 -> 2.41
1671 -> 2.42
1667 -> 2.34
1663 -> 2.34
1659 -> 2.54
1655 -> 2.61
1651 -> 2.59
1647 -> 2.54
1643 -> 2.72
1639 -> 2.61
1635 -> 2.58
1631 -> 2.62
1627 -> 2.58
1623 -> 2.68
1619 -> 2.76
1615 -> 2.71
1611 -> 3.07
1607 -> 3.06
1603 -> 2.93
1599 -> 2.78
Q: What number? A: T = 5.2 yr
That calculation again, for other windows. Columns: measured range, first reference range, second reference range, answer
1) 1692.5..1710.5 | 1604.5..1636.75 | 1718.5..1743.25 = 4.49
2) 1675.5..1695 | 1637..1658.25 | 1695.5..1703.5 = 3.91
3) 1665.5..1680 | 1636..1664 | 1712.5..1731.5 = 1.18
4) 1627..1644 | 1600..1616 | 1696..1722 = 0.89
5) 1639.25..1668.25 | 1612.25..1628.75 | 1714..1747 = 0.96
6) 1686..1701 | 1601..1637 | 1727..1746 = 7.31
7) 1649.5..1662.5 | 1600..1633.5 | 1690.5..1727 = -0.24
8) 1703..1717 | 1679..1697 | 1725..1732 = -3.57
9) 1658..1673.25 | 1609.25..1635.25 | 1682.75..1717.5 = -1.10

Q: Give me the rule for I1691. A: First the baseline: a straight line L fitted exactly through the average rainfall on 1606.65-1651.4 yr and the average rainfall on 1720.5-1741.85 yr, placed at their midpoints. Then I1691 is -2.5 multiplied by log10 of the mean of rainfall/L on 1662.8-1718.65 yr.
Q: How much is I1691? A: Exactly 0.23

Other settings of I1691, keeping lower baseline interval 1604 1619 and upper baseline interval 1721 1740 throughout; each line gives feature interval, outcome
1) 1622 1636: 0.09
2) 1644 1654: 0.07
